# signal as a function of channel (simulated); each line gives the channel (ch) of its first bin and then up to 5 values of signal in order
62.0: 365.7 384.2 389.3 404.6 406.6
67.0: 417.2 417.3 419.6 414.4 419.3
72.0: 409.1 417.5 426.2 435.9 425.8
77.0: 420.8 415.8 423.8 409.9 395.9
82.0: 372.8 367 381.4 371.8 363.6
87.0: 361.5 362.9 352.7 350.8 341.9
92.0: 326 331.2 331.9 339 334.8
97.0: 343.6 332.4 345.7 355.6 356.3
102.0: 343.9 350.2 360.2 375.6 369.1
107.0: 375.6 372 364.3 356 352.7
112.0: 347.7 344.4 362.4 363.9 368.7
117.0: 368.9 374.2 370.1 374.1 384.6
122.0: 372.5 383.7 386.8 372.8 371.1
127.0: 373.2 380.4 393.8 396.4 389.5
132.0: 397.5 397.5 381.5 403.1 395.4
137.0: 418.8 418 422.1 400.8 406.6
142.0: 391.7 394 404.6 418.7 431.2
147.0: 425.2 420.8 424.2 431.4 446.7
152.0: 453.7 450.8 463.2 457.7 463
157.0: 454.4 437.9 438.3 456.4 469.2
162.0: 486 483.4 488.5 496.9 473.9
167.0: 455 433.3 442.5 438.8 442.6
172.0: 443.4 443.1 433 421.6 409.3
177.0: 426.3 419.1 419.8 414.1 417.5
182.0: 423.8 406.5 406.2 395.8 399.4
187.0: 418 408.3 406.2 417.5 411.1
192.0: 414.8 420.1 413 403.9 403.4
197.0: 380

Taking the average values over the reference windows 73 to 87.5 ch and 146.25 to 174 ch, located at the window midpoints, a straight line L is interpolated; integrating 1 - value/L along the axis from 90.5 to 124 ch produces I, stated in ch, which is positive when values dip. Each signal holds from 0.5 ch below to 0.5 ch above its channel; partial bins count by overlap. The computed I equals 4.8 ch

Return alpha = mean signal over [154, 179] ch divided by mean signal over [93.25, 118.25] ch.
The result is 1.27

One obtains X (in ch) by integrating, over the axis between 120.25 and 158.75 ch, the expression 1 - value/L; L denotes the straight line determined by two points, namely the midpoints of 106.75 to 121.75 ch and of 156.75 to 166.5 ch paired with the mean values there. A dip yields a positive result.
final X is 0.9 ch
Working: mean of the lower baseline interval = 365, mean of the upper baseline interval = 469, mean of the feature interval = 411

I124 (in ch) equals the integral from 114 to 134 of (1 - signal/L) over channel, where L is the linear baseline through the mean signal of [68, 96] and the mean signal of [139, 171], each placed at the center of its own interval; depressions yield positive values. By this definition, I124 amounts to 1.8 ch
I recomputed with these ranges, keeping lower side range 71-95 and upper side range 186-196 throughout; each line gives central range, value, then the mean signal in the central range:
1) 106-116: 0.75 ch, 361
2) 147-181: -3.52 ch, 446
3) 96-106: 0.92 ch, 352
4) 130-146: -0.25 ch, 403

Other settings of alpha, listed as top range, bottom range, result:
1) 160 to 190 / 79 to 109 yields 1.21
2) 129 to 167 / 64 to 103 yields 1.14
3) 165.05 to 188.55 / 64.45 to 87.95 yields 1.06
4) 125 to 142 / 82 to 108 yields 1.12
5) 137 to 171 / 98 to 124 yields 1.21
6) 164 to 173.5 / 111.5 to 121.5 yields 1.24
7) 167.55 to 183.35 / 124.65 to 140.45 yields 1.08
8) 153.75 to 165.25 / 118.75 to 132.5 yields 1.22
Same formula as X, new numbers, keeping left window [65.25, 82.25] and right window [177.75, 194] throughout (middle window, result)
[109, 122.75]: 1.6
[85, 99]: 2.3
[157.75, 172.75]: -1.7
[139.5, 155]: -0.5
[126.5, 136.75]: 0.5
